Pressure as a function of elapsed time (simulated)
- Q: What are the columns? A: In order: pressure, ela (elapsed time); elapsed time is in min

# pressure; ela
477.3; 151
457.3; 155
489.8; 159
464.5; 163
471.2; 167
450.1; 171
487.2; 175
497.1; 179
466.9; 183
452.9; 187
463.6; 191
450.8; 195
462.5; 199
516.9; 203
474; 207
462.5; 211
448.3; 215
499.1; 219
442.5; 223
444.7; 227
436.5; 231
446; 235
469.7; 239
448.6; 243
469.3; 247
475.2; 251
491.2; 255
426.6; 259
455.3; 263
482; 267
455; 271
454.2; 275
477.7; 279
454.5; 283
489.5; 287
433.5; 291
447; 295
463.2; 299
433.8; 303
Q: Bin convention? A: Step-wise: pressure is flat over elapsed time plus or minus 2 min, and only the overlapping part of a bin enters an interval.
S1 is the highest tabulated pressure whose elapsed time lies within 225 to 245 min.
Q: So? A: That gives 469.7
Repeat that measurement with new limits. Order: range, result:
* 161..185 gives 497.1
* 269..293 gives 489.5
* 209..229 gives 499.1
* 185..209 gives 516.9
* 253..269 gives 491.2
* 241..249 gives 469.3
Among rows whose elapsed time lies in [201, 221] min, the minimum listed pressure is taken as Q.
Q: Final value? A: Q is 448.3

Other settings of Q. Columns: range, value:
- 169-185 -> 450.1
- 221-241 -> 436.5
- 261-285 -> 454.2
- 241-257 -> 448.6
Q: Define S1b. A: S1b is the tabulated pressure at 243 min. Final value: 448.6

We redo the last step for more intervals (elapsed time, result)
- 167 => 471.2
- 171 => 450.1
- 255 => 491.2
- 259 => 426.6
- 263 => 455.3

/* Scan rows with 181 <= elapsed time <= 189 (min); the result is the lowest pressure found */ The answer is 452.9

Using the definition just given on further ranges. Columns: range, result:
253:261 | 426.6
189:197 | 450.8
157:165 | 464.5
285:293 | 433.5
